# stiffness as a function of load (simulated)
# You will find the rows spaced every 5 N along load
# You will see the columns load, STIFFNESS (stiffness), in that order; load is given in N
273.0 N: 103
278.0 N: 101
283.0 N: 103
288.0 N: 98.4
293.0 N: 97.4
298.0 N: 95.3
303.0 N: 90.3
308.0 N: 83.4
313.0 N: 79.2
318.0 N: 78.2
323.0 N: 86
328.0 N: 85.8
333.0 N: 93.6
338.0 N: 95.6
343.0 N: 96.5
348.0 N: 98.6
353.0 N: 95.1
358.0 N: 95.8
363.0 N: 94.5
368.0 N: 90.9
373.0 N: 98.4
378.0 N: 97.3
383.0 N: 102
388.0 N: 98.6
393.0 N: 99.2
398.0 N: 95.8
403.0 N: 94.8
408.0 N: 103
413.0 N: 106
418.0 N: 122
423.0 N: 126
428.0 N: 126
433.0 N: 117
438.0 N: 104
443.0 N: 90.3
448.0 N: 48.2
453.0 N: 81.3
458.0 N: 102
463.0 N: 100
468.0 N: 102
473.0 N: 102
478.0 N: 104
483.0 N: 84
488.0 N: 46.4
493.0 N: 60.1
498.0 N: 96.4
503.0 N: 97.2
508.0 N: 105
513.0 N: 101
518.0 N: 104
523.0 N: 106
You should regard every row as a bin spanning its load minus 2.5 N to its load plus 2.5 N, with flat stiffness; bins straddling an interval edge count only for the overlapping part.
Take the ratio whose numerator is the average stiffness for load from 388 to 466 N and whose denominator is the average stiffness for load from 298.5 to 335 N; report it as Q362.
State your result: 1.18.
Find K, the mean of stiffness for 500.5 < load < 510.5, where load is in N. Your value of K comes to 101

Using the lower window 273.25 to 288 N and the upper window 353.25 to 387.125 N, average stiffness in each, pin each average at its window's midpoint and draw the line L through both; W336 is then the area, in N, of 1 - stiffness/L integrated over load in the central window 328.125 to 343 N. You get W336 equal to 0.7 N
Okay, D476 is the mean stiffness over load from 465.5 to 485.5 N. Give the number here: 98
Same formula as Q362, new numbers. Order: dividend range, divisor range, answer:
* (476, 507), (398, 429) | 0.74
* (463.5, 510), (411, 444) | 0.78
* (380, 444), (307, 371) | 1.18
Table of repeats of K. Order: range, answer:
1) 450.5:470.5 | 96.3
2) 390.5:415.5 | 99.8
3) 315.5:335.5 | 85.9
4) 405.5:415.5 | 104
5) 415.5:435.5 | 123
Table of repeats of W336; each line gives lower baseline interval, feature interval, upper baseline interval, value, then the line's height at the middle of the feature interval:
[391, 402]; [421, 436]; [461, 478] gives -3.51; 99.1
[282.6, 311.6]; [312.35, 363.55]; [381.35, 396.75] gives 2.71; 96.1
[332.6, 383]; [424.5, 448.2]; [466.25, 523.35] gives -2.40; 93.5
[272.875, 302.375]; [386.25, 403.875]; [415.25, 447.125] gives 1.72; 108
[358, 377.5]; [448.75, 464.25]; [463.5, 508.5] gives 0.21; 90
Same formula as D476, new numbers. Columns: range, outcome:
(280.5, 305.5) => 96.9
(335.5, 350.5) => 96.9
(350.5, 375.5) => 94.9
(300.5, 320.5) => 82.8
